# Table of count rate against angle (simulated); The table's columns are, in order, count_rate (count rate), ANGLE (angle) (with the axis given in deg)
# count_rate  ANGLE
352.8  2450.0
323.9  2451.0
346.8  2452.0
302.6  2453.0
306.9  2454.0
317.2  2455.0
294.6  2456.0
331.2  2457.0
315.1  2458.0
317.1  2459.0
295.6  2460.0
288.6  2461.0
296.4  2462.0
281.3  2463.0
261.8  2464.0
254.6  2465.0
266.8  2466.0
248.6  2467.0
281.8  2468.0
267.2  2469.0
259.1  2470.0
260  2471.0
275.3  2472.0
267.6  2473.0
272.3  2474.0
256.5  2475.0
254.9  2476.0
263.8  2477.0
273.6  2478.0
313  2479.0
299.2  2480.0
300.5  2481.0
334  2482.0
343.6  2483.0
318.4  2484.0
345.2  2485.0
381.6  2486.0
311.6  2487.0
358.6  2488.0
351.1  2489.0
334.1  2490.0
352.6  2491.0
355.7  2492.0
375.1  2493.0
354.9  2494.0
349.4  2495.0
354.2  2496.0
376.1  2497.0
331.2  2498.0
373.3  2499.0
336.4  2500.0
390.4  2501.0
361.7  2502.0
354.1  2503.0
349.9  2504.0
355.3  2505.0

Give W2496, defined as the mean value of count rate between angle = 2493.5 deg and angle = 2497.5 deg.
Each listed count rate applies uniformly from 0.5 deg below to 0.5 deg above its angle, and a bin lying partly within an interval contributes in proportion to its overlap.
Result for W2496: 359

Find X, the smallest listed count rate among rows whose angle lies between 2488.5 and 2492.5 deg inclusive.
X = 334.1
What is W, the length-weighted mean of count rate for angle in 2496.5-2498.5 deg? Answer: 354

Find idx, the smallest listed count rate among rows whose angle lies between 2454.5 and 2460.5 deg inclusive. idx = 294.6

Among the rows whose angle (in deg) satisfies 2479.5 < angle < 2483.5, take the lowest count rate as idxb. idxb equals 299.2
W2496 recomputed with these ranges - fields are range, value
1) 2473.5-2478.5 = 264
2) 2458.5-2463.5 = 296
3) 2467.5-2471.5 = 267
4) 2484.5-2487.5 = 346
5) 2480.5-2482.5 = 317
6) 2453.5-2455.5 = 312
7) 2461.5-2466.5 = 272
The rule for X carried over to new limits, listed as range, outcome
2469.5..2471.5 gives 259.1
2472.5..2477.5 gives 254.9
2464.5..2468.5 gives 248.6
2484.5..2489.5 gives 311.6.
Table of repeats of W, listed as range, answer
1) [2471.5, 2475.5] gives 268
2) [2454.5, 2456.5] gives 306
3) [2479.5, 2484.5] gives 319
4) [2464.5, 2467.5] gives 257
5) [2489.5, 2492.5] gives 347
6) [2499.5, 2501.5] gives 363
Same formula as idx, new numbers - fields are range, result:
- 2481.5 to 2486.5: 318.4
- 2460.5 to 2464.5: 261.8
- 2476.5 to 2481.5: 263.8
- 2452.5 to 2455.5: 302.6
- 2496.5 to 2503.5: 331.2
